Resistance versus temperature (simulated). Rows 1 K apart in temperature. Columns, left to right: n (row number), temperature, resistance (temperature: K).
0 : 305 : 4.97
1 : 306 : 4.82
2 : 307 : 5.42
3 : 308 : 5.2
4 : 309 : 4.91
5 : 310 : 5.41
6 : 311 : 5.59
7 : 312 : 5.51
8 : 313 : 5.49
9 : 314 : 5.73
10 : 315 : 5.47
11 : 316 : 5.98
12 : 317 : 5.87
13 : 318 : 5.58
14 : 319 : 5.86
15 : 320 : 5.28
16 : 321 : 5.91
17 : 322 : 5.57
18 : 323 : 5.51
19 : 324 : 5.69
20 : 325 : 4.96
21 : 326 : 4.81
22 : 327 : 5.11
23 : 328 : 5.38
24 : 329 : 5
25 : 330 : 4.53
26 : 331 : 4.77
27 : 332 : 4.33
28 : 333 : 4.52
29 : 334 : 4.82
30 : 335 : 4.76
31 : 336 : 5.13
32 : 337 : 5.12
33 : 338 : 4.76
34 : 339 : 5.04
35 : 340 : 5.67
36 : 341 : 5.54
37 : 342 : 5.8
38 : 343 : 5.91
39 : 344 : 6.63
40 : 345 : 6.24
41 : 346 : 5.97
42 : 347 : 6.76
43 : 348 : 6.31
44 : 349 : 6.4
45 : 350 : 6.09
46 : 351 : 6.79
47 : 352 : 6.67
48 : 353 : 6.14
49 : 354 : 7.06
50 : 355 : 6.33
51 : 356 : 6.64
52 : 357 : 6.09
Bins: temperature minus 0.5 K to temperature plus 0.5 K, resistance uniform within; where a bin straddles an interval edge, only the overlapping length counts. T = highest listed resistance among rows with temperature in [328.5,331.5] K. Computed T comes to 5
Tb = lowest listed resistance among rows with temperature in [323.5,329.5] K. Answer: 4.81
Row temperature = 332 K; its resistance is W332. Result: 4.33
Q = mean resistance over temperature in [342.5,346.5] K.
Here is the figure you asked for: 6.19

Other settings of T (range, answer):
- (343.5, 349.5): 6.76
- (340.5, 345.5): 6.63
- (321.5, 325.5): 5.69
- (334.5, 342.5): 5.8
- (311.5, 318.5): 5.98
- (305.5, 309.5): 5.42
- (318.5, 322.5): 5.91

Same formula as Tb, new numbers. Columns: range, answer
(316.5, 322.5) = 5.28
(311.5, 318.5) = 5.47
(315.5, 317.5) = 5.87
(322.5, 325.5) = 4.96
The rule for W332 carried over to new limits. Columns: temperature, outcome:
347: 6.76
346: 5.97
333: 4.52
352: 6.67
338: 4.76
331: 4.77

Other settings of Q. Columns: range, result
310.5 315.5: 5.56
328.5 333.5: 4.63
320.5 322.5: 5.74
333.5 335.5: 4.79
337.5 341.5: 5.25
